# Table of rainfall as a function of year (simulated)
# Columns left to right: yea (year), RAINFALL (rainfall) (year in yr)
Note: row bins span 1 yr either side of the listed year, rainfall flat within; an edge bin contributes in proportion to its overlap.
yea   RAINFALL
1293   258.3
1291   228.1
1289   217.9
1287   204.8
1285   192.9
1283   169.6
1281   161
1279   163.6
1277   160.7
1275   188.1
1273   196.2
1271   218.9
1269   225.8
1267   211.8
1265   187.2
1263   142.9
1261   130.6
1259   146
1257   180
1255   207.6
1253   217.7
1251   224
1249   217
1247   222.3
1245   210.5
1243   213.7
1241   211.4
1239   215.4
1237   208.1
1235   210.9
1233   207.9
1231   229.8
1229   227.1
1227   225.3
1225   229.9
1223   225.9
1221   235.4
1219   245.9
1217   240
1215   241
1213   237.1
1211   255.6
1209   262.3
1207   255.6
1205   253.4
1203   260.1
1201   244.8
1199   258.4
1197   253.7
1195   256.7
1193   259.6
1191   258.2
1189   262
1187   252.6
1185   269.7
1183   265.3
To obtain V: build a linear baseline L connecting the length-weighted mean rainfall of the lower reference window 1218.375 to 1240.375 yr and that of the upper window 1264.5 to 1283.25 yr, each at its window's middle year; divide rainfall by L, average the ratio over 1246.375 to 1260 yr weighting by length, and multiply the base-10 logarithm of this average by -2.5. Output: 0.02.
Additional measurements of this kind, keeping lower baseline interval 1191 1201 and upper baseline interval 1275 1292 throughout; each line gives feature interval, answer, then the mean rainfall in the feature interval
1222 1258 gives 0.028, 216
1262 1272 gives 0.015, 197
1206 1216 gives -0.027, 250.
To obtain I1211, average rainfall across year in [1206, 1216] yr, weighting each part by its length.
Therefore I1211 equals 250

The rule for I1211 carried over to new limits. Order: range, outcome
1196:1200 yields 256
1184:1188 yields 261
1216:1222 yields 240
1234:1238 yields 210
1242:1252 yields 218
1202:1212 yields 257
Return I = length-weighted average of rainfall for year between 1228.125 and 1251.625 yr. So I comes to 216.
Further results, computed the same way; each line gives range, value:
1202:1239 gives 236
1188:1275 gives 223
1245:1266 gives 189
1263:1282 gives 188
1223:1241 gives 219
